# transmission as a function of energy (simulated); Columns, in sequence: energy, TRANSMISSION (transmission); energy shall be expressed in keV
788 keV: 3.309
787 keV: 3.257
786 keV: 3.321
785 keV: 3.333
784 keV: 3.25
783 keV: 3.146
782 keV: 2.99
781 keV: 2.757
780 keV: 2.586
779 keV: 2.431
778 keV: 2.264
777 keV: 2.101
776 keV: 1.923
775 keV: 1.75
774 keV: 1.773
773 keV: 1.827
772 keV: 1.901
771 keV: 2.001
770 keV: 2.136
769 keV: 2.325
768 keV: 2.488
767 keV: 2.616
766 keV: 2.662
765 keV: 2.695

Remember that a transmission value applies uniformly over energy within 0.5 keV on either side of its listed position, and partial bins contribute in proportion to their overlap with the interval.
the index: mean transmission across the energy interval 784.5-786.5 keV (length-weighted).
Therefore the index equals 3.33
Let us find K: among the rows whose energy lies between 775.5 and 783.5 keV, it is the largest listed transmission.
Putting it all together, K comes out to 3.146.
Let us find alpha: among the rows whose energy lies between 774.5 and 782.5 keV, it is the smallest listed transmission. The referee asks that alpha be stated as 1.75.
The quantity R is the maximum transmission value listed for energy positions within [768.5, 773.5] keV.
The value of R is 2.325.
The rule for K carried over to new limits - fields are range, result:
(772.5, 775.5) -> 1.827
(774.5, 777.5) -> 2.101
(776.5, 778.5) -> 2.264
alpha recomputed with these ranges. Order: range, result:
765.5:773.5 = 1.827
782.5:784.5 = 3.146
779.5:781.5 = 2.586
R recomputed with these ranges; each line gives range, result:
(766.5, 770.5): 2.616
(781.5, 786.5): 3.333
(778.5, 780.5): 2.586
